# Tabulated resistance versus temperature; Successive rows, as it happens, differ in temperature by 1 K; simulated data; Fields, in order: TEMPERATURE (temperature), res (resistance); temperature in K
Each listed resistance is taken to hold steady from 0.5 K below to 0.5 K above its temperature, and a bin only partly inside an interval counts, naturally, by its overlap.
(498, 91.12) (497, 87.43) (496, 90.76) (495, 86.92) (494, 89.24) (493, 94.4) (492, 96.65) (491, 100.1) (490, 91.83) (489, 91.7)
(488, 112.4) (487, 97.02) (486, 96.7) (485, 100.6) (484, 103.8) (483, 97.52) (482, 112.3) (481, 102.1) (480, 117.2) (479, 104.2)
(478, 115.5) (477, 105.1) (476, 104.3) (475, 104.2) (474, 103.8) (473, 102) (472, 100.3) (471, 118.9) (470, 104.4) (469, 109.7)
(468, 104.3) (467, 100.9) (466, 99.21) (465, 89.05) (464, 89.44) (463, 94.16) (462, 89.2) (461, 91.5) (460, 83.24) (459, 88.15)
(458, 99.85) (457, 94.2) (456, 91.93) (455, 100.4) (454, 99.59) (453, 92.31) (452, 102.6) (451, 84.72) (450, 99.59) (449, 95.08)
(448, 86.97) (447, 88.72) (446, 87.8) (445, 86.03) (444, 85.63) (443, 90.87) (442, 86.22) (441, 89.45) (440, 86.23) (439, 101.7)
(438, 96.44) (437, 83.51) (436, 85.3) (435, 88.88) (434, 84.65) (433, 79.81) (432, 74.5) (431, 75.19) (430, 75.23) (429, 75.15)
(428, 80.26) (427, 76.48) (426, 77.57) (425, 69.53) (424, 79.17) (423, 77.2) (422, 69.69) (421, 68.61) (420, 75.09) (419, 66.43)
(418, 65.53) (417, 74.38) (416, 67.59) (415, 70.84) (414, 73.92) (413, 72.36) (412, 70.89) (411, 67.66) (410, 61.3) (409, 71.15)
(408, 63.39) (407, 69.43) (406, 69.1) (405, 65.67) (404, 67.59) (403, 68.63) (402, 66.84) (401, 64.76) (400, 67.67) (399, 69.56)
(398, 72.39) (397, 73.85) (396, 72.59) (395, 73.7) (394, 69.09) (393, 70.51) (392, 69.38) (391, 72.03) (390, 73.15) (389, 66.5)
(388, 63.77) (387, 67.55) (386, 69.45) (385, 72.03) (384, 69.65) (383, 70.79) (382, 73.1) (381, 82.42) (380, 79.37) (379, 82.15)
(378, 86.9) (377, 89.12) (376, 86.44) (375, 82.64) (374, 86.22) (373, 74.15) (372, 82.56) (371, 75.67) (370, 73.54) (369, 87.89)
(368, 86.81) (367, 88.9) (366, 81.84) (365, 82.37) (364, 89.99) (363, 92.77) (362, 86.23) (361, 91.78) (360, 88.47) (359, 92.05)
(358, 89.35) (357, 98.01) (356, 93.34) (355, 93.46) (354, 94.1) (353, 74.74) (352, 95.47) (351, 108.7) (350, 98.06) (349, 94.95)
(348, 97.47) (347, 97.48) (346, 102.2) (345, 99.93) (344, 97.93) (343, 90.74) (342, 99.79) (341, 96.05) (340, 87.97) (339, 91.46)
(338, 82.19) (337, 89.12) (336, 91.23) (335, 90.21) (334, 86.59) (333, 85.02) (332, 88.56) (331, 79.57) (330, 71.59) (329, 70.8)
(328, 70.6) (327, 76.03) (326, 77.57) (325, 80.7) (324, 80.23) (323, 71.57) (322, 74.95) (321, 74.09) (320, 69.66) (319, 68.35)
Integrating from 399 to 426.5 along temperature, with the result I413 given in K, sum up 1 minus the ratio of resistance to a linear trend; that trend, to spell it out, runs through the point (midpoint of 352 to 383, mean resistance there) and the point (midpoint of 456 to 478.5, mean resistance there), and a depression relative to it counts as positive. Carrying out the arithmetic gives 6.63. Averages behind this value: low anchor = 85.5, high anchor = 99.4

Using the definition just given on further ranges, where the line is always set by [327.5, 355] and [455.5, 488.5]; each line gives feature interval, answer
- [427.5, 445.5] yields 2.4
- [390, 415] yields 6.8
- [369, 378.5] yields 1.1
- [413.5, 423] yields 2.5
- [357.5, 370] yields 0.6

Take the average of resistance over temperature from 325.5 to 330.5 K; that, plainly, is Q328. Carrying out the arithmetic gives 73.3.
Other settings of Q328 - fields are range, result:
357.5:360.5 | 90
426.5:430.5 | 76.8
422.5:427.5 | 76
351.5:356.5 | 90.2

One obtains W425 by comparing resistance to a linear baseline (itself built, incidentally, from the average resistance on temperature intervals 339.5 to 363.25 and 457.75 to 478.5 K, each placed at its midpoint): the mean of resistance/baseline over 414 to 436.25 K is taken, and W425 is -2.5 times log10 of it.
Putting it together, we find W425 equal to 0.286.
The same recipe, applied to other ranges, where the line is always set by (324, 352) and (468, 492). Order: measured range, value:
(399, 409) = 0.38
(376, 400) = 0.27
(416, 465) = 0.18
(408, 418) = 0.36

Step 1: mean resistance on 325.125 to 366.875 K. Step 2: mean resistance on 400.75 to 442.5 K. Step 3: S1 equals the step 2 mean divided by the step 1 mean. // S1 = 0.84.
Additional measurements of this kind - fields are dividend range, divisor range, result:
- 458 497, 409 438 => 1.33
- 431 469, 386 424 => 1.31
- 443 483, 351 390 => 1.18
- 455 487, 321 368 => 1.14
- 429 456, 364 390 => 1.13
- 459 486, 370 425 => 1.40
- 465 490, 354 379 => 1.20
